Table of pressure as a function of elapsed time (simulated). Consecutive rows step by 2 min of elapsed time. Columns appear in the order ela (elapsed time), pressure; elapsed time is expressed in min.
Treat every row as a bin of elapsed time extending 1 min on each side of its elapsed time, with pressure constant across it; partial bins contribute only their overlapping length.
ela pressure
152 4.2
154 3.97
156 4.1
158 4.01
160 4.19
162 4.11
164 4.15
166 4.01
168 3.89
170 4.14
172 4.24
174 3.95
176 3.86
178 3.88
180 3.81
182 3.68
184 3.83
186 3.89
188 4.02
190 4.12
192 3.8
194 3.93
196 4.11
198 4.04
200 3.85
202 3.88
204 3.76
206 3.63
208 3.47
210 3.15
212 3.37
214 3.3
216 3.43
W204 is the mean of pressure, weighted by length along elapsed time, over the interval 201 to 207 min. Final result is 3.76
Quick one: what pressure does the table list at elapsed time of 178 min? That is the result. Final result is 3.88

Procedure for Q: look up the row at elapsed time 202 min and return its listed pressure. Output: 3.88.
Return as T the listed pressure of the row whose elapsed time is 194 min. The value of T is 3.93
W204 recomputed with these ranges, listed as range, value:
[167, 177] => 4.02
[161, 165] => 4.13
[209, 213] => 3.26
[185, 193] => 3.96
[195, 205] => 3.93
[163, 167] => 4.08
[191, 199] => 3.97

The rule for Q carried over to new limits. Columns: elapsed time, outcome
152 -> 4.2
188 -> 4.02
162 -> 4.11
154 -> 3.97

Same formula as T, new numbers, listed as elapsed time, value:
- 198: 4.04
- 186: 3.89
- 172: 4.24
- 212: 3.37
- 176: 3.86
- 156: 4.1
